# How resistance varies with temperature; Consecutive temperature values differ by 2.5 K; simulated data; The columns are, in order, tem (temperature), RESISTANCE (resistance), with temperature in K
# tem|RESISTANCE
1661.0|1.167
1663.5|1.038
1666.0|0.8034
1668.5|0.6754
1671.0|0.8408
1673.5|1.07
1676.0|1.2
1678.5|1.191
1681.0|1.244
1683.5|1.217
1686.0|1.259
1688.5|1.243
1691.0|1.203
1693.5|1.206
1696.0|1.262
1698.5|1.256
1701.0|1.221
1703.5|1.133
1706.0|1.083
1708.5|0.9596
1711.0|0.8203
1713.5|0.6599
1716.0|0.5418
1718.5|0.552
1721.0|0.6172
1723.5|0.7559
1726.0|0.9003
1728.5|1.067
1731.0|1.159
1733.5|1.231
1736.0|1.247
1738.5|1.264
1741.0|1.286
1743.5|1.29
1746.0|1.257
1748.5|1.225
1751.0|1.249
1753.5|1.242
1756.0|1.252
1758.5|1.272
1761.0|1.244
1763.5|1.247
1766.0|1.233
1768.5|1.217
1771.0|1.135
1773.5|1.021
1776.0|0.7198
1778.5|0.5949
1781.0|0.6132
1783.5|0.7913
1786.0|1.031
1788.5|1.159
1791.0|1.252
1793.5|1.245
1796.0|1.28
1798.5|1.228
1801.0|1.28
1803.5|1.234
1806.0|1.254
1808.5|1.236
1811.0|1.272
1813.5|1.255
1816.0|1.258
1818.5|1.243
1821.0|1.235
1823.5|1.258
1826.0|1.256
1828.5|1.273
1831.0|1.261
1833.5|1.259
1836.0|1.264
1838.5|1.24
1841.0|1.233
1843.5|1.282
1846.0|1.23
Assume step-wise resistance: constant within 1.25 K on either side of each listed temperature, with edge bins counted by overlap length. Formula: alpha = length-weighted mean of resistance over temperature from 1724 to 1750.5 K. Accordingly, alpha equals 1.18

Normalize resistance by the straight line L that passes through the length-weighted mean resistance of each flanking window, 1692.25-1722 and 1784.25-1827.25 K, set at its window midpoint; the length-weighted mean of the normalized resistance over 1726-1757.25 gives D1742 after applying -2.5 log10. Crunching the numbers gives -0.17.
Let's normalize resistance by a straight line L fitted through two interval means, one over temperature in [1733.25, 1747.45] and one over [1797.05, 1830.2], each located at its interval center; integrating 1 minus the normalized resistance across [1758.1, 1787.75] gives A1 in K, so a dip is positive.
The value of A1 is 6.0 K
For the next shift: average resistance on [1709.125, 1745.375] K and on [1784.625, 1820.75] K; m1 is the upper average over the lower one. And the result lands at 1.28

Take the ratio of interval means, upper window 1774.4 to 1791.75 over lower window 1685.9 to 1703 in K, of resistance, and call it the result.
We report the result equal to 0.7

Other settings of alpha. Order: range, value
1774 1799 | 0.985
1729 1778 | 1.19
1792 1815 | 1.25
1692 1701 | 1.24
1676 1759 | 1.1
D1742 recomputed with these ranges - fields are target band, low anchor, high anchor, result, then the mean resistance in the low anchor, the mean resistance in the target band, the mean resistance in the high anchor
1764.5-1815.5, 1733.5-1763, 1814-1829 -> 0.14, 1.26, 1.11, 1.25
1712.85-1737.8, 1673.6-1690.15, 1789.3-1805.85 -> 0.35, 1.21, 0.887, 1.25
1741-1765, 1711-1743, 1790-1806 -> -0.19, 0.944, 1.25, 1.25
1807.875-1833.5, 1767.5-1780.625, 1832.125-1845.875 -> -0.09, 0.911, 1.26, 1.25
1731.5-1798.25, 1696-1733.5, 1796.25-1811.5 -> -0.04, 0.931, 1.14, 1.25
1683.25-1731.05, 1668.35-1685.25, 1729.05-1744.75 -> 0.16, 1.09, 0.998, 1.24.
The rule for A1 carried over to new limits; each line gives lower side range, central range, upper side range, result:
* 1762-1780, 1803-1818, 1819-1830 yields -0.7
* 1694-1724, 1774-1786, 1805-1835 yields 4.2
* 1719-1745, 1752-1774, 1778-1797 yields -3.8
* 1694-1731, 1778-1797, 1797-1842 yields 2.5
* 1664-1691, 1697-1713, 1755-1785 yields 0.0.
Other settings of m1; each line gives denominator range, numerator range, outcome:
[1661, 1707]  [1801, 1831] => 1.12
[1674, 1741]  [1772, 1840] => 1.08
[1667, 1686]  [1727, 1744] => 1.13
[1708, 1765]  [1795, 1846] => 1.18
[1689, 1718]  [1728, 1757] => 1.21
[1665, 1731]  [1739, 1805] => 1.14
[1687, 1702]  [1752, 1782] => 0.87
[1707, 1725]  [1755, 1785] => 1.45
